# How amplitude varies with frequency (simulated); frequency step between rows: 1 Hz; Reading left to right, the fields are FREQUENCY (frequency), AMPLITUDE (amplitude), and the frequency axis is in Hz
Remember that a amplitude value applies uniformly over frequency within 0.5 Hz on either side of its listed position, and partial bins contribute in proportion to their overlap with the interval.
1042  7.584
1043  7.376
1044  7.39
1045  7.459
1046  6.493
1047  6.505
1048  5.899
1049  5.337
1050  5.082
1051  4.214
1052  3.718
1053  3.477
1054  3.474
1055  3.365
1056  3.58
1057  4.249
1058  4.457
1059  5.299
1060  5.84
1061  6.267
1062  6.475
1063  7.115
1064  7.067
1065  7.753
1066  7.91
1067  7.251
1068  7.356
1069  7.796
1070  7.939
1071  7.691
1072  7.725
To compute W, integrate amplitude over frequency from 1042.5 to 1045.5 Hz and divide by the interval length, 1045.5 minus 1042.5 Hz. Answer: 7.41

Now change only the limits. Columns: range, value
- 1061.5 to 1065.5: 7.1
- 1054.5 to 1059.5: 4.19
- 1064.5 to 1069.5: 7.61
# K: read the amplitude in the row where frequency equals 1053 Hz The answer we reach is 3.477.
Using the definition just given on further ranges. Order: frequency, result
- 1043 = 7.376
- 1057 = 4.249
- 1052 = 3.718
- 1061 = 6.267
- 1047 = 6.505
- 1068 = 7.356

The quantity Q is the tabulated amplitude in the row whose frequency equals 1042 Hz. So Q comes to 7.584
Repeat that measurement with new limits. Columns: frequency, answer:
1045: 7.459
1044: 7.39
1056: 3.58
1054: 3.474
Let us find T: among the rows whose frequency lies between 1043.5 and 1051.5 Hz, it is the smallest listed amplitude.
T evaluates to 4.214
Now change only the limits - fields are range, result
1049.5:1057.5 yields 3.365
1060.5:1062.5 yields 6.267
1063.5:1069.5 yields 7.067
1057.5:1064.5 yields 4.457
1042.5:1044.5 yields 7.376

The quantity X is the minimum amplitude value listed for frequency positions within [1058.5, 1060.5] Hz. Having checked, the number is 5.299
